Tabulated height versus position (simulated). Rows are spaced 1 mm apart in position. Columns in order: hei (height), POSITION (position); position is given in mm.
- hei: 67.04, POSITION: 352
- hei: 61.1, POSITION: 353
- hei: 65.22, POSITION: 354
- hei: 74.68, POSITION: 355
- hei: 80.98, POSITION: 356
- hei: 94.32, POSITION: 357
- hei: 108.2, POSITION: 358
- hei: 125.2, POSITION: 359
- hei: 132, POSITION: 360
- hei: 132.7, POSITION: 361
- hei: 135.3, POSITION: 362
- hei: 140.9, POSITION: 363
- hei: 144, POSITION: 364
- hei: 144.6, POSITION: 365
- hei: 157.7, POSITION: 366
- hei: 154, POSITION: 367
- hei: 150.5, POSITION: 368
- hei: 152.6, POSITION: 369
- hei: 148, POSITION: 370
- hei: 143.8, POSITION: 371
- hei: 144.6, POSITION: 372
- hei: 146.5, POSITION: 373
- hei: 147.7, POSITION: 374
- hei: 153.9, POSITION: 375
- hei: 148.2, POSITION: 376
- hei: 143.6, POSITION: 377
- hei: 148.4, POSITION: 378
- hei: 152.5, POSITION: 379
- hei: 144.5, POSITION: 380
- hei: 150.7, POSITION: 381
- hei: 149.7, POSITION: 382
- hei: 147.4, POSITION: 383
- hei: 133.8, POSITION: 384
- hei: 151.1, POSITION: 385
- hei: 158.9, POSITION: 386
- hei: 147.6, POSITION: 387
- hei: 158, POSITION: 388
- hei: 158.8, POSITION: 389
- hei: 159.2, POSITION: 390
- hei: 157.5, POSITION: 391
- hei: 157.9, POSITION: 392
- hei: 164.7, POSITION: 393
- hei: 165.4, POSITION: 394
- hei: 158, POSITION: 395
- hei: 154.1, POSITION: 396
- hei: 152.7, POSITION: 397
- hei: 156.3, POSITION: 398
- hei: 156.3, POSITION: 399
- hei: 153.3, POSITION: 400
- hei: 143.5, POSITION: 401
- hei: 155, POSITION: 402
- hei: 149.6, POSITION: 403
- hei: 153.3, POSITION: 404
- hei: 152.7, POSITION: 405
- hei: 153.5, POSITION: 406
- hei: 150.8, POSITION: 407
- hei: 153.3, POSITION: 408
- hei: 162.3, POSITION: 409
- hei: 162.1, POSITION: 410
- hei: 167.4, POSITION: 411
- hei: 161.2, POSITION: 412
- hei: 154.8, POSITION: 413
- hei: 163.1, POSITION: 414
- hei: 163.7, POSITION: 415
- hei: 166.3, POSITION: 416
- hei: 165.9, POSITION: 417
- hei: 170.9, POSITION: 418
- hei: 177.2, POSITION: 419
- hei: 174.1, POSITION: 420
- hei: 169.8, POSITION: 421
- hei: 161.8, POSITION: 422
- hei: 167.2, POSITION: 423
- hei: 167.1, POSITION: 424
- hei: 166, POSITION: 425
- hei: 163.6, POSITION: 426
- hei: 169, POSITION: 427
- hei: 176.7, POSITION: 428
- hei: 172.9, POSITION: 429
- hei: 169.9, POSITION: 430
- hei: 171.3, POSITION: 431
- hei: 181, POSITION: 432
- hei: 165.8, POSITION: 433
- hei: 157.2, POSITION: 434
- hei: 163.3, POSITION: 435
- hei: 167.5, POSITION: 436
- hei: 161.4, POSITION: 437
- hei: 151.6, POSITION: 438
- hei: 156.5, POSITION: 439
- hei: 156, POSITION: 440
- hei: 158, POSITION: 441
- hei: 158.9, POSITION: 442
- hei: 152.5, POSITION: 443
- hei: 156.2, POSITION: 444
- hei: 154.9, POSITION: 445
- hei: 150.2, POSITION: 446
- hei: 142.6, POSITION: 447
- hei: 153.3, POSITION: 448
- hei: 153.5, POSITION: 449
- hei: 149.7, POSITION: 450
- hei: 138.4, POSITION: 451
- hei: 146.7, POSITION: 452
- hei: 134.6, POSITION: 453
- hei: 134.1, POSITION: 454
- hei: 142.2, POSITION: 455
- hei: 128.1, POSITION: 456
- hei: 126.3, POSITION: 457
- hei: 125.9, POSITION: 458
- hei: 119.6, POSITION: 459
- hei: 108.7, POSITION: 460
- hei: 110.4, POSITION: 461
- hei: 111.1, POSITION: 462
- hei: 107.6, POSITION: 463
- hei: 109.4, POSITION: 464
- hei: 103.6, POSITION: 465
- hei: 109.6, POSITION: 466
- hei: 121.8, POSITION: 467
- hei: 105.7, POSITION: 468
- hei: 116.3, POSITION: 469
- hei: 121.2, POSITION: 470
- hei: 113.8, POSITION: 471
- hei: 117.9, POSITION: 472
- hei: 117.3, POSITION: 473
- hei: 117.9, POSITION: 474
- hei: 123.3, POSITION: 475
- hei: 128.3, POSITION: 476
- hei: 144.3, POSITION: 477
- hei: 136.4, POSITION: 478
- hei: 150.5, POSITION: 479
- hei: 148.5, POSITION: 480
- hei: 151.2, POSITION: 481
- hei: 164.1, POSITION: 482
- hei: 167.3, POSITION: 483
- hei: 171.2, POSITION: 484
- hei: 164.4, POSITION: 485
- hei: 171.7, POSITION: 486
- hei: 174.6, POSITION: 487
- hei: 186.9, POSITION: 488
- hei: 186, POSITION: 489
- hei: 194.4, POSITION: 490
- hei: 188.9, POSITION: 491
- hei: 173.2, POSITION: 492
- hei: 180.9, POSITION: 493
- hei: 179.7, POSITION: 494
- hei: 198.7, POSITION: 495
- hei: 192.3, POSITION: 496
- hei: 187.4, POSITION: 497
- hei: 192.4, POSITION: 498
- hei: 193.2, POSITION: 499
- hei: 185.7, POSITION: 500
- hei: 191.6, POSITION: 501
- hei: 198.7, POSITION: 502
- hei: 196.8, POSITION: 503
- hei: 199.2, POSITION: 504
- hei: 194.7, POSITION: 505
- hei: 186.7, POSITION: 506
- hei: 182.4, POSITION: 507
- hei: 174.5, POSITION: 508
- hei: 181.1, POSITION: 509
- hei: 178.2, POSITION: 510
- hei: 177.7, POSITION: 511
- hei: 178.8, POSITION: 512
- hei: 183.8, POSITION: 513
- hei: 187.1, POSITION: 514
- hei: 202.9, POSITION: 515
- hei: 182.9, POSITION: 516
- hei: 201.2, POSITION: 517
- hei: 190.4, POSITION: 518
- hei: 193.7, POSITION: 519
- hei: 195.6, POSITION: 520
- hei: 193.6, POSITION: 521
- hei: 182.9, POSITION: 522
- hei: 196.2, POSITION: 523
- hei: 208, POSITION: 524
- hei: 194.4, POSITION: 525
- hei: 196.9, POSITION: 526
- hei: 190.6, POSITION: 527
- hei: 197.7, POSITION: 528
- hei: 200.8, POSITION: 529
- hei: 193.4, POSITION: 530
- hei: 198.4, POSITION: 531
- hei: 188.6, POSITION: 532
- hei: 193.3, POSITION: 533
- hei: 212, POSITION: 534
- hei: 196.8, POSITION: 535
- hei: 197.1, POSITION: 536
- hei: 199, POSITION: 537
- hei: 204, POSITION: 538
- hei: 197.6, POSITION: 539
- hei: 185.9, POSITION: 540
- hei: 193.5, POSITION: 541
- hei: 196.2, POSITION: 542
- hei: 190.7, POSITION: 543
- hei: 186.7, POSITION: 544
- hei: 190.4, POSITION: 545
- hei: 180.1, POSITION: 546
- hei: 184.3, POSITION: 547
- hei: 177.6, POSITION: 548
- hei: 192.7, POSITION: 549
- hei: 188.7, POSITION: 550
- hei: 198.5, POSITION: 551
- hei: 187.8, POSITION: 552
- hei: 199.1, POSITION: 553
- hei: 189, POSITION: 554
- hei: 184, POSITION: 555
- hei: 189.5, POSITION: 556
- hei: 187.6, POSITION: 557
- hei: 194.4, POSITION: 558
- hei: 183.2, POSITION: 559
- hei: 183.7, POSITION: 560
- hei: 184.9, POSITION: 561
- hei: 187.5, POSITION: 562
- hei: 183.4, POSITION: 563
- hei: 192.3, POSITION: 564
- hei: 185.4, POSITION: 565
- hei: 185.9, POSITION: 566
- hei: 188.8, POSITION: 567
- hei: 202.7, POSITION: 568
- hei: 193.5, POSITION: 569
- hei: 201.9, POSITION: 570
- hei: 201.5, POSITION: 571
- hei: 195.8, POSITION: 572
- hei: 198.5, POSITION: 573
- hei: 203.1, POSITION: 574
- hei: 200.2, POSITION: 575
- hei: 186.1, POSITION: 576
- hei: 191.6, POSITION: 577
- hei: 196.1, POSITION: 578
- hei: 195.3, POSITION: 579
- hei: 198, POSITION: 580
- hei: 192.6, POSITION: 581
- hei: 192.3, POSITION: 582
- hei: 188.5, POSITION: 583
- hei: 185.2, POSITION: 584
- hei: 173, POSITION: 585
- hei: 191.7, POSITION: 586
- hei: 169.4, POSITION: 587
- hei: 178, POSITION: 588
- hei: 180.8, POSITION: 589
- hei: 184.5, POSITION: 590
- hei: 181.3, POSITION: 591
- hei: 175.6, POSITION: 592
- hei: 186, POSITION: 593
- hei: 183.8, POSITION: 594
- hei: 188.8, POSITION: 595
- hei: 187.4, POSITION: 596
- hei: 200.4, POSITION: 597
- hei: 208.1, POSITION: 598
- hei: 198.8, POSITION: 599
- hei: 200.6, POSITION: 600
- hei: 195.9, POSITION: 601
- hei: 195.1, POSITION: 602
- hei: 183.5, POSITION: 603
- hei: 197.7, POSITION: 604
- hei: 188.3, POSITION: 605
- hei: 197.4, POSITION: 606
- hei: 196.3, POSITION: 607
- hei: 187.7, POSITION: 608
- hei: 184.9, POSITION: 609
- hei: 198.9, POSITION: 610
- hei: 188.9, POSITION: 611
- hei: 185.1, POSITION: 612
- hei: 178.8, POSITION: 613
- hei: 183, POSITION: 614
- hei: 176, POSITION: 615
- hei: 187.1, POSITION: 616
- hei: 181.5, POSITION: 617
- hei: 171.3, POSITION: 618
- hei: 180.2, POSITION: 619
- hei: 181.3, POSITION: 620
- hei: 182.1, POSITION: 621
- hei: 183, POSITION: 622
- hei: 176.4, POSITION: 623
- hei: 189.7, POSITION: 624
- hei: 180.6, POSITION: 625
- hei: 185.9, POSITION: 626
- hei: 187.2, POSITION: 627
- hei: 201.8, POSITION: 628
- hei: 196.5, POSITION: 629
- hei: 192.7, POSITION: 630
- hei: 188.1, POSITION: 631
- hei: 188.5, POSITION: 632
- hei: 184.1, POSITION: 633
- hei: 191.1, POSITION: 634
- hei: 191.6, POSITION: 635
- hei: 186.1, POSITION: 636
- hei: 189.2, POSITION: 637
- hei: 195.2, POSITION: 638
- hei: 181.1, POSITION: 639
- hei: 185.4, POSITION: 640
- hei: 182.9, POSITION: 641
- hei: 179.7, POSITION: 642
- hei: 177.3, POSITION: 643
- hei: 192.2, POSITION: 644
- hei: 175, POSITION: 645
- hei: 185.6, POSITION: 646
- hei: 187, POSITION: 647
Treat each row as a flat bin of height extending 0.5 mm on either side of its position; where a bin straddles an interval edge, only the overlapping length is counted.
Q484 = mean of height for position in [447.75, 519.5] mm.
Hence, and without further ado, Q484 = 158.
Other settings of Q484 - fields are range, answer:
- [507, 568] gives 191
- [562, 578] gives 194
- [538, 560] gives 190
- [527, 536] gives 197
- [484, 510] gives 186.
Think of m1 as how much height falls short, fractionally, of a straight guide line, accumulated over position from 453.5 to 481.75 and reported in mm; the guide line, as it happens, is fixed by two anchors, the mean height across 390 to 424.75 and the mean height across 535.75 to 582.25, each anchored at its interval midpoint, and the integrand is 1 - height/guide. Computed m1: 8.0 mm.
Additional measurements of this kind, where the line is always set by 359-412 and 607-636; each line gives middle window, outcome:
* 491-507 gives -2.1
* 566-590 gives -1.6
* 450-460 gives 1.8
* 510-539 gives -3.8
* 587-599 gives -0.3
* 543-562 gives -1.3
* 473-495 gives 0.5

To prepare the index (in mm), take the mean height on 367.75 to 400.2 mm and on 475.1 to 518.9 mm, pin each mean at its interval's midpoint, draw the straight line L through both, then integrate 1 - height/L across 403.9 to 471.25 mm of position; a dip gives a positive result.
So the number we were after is 6.1 mm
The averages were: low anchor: 152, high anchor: 179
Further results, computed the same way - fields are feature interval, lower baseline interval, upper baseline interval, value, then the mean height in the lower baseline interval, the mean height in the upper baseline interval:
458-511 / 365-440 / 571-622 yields 4.7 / 158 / 189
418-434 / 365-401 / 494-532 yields -0.5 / 152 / 191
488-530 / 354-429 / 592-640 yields -4.8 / 151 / 188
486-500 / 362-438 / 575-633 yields -1.2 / 157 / 188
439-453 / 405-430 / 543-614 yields 1.5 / 165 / 190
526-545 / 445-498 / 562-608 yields -2.8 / 145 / 191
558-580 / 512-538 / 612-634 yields -0.3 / 195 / 185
